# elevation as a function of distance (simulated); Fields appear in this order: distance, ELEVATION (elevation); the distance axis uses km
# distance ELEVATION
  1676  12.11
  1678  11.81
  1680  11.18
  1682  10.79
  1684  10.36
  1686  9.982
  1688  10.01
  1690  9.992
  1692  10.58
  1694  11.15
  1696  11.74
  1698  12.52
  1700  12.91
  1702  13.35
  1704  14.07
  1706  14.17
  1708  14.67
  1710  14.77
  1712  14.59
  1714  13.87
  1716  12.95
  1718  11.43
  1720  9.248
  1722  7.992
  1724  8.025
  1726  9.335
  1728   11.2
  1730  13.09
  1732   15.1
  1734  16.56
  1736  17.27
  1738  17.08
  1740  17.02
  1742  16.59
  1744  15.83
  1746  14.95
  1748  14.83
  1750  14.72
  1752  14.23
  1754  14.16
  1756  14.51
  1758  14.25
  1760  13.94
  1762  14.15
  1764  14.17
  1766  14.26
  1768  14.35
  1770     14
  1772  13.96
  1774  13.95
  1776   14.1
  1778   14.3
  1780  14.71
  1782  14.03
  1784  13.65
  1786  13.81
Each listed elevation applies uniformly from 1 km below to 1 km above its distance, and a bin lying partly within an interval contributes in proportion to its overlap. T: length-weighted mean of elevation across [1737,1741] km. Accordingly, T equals 17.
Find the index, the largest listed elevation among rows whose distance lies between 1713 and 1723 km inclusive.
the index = 13.87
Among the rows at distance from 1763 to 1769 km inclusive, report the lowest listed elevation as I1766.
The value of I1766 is 14.17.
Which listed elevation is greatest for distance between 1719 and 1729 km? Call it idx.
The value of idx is 11.2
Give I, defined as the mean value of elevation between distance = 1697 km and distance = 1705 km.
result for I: 13.2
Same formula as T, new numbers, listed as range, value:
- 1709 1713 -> 14.7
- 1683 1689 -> 10.1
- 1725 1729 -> 10.3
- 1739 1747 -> 16.1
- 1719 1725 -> 8.42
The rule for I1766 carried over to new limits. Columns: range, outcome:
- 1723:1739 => 8.025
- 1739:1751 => 14.72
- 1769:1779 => 13.95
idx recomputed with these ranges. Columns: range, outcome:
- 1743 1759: 15.83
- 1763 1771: 14.35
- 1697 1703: 13.35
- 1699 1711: 14.77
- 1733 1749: 17.27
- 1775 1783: 14.71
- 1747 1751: 14.83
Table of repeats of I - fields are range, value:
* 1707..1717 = 14.2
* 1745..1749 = 14.9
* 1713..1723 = 11.1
